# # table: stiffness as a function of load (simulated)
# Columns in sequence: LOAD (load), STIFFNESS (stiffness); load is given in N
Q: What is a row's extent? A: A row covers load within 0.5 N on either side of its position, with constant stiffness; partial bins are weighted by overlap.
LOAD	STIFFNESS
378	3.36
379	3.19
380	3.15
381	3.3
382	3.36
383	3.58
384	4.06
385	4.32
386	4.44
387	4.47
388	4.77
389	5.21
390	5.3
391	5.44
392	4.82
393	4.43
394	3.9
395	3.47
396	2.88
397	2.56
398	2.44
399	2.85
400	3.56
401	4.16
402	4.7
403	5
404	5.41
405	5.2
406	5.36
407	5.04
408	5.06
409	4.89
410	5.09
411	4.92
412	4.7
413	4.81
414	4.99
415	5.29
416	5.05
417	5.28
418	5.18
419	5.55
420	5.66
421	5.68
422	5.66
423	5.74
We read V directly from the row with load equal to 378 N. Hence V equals 3.36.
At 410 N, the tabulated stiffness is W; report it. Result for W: 5.09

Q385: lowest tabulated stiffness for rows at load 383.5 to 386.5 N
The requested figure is 4.06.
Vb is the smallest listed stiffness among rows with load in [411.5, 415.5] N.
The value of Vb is 4.7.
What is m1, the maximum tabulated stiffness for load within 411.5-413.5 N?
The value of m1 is 4.81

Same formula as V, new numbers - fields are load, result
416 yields 5.05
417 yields 5.28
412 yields 4.7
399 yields 2.85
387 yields 4.47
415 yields 5.29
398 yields 2.44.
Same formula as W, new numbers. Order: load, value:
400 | 3.56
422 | 5.66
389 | 5.21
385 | 4.32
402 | 4.7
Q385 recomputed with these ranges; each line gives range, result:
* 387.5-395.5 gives 3.47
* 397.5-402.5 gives 2.44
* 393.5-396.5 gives 2.88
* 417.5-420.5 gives 5.18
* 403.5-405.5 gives 5.2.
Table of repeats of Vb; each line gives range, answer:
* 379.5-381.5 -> 3.15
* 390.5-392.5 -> 4.82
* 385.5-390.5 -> 4.44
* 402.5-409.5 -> 4.89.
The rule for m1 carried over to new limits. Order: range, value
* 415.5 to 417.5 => 5.28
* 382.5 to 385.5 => 4.32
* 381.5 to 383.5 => 3.58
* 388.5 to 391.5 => 5.44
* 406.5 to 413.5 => 5.09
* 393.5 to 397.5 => 3.9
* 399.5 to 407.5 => 5.41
